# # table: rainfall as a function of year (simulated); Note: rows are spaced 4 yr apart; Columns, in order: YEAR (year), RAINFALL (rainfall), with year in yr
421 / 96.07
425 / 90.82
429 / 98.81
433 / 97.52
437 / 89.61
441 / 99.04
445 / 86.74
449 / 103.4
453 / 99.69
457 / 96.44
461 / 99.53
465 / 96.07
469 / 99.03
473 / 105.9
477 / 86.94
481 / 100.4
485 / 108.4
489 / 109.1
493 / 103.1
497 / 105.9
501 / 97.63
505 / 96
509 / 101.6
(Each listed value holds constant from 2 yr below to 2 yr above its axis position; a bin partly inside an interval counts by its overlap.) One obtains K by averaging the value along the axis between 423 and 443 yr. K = 95.2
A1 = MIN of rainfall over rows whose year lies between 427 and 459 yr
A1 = 86.74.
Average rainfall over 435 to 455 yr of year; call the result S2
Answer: 95.7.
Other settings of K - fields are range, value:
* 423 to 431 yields 94.8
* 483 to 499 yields 107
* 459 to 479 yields 97.5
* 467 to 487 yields 100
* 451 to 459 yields 98.1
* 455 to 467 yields 97.3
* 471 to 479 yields 96.4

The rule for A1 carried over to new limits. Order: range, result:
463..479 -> 86.94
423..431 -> 90.82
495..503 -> 97.63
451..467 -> 96.07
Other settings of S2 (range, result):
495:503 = 102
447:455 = 102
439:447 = 92.9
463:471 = 97.5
